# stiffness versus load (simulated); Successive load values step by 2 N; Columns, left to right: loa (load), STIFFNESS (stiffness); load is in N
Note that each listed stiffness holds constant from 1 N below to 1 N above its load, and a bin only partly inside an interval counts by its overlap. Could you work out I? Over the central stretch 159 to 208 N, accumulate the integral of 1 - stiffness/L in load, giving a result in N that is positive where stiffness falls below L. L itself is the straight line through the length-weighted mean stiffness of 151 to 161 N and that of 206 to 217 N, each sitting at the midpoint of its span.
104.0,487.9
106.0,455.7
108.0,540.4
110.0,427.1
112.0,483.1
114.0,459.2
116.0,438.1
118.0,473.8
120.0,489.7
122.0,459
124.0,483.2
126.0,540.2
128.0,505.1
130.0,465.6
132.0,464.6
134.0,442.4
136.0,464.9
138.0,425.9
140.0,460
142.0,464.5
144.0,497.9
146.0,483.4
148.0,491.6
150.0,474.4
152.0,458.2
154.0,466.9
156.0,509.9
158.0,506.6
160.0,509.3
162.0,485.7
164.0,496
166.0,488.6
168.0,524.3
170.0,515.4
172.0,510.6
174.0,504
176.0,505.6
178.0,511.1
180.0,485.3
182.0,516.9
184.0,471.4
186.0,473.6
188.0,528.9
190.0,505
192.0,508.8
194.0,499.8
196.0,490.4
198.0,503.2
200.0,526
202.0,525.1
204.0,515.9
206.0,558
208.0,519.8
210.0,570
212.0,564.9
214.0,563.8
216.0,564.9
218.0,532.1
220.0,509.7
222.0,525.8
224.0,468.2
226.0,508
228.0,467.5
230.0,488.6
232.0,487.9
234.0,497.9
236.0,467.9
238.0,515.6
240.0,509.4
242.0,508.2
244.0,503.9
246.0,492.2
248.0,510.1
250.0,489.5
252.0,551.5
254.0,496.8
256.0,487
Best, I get 1.5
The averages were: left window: 490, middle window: 507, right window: 557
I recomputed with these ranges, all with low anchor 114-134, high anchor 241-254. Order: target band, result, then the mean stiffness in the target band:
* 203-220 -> -1.6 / 546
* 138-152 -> 0.3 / 473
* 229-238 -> 0.3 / 489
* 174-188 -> -0.2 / 497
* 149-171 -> -0.4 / 494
